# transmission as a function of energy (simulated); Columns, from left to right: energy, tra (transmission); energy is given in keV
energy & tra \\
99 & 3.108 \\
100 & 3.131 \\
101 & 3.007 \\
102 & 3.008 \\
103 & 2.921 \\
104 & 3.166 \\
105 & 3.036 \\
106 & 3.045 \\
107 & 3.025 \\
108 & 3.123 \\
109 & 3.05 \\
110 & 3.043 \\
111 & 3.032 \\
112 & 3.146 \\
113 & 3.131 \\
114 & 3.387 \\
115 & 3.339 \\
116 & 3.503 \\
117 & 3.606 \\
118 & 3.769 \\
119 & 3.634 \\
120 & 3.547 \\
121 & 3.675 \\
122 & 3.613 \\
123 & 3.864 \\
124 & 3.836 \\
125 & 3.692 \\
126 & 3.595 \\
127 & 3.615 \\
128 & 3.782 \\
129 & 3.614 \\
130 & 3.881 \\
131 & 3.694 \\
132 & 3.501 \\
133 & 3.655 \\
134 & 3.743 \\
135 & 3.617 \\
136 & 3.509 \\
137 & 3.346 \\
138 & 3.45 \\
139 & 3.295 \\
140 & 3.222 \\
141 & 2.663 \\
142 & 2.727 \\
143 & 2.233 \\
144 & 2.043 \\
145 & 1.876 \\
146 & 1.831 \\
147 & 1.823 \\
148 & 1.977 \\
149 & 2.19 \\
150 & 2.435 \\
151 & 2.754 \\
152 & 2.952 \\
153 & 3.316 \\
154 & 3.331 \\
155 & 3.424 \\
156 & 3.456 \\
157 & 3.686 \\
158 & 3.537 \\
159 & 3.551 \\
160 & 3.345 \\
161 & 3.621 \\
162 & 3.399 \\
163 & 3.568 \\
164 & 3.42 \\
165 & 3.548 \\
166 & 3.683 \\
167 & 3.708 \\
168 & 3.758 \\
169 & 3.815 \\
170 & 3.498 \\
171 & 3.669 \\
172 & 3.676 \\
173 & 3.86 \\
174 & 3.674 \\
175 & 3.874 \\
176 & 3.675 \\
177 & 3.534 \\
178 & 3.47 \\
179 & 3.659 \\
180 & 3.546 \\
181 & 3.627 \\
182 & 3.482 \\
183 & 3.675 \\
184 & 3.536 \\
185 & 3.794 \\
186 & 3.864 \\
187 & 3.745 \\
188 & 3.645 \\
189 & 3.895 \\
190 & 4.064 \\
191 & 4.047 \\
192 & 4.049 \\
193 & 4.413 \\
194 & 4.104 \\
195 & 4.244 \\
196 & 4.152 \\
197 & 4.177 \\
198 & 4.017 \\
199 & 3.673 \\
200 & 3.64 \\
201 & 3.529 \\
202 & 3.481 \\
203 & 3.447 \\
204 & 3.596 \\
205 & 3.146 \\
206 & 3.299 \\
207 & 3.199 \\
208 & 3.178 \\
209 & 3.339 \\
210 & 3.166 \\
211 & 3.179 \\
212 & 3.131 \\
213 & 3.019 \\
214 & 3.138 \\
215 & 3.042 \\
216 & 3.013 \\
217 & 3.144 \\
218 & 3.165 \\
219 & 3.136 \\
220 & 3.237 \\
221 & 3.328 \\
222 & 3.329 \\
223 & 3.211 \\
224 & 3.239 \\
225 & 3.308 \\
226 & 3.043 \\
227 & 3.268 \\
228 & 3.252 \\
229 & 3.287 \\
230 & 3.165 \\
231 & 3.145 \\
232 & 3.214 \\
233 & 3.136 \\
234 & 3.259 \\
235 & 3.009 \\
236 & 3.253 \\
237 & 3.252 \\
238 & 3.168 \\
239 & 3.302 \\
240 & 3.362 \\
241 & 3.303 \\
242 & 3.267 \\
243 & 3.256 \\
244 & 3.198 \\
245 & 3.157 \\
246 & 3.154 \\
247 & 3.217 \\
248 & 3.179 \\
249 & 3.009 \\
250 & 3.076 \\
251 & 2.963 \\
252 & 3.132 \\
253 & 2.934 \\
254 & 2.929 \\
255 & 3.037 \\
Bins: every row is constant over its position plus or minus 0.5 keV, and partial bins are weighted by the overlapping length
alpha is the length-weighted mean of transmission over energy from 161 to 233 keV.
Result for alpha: 3.52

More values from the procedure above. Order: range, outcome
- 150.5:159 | 3.32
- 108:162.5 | 3.23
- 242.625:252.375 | 3.13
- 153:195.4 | 3.69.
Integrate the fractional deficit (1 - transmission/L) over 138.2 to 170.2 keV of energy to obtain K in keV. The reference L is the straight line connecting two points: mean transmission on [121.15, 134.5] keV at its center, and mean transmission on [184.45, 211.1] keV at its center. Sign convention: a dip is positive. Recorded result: 5.64 keV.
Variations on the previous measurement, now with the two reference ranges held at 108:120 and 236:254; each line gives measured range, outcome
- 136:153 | 3.6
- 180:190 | -1.4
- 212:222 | 0.2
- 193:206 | -2.2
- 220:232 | -0.2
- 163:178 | -1.8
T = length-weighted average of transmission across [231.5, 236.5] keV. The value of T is 3.17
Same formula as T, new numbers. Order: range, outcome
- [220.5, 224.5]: 3.28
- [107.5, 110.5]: 3.07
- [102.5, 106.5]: 3.04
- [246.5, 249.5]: 3.13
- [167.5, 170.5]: 3.69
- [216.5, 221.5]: 3.2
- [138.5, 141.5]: 3.06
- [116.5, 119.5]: 3.67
